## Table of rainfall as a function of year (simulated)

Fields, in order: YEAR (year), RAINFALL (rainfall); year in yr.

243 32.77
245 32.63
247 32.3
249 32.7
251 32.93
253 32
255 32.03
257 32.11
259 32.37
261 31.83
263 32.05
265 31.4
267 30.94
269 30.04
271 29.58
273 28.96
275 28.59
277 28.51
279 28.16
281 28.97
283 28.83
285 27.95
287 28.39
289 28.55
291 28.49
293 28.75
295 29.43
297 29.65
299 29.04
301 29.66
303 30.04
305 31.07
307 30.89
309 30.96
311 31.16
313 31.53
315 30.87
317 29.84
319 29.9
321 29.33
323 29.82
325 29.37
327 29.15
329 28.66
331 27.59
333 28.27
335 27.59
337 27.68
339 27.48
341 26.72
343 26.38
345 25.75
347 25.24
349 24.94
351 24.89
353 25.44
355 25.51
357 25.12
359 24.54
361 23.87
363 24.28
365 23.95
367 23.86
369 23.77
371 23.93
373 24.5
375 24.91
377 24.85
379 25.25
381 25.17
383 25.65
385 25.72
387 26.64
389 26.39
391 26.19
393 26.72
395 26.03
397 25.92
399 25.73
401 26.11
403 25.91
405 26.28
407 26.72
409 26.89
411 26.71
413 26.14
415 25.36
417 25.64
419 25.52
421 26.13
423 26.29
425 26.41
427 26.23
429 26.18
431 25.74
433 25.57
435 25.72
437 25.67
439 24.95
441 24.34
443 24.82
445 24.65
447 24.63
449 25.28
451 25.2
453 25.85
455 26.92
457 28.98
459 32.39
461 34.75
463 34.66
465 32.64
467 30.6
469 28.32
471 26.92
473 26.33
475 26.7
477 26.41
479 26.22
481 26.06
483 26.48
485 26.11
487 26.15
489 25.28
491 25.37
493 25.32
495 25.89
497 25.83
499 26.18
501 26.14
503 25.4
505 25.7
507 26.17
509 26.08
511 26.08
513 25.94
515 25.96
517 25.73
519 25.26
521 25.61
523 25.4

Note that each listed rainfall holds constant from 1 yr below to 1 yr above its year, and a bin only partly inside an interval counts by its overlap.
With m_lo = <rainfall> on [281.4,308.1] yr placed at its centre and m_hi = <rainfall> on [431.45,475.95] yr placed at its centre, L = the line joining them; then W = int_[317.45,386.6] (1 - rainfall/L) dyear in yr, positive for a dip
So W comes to 6.0 yr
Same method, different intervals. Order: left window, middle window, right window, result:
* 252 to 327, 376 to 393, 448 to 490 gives 1.9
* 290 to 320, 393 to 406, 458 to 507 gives 1.2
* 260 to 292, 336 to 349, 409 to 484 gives 0.9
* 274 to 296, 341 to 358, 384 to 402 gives 1.0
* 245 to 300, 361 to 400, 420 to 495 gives 4.2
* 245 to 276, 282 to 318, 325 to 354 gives -0.8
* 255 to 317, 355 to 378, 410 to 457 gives 2.7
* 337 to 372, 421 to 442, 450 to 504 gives 0.7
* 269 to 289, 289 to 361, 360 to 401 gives -2.9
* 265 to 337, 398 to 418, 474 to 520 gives 1.0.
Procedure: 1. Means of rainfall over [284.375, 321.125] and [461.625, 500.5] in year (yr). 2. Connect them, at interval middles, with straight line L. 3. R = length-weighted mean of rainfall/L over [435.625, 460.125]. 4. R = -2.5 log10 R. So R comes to 0.06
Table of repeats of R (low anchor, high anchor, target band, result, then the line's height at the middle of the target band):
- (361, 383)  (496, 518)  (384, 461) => -0.05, 25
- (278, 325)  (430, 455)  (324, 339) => 0.02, 28.7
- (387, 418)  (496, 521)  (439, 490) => -0.06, 26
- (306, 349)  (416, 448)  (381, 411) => 0.02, 26.6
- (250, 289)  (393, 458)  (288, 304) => 0.01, 29.5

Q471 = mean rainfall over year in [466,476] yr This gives 27.8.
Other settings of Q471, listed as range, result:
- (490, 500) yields 25.7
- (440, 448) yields 24.6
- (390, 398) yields 26.2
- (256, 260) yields 32.2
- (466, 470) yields 29.5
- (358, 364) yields 24.2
